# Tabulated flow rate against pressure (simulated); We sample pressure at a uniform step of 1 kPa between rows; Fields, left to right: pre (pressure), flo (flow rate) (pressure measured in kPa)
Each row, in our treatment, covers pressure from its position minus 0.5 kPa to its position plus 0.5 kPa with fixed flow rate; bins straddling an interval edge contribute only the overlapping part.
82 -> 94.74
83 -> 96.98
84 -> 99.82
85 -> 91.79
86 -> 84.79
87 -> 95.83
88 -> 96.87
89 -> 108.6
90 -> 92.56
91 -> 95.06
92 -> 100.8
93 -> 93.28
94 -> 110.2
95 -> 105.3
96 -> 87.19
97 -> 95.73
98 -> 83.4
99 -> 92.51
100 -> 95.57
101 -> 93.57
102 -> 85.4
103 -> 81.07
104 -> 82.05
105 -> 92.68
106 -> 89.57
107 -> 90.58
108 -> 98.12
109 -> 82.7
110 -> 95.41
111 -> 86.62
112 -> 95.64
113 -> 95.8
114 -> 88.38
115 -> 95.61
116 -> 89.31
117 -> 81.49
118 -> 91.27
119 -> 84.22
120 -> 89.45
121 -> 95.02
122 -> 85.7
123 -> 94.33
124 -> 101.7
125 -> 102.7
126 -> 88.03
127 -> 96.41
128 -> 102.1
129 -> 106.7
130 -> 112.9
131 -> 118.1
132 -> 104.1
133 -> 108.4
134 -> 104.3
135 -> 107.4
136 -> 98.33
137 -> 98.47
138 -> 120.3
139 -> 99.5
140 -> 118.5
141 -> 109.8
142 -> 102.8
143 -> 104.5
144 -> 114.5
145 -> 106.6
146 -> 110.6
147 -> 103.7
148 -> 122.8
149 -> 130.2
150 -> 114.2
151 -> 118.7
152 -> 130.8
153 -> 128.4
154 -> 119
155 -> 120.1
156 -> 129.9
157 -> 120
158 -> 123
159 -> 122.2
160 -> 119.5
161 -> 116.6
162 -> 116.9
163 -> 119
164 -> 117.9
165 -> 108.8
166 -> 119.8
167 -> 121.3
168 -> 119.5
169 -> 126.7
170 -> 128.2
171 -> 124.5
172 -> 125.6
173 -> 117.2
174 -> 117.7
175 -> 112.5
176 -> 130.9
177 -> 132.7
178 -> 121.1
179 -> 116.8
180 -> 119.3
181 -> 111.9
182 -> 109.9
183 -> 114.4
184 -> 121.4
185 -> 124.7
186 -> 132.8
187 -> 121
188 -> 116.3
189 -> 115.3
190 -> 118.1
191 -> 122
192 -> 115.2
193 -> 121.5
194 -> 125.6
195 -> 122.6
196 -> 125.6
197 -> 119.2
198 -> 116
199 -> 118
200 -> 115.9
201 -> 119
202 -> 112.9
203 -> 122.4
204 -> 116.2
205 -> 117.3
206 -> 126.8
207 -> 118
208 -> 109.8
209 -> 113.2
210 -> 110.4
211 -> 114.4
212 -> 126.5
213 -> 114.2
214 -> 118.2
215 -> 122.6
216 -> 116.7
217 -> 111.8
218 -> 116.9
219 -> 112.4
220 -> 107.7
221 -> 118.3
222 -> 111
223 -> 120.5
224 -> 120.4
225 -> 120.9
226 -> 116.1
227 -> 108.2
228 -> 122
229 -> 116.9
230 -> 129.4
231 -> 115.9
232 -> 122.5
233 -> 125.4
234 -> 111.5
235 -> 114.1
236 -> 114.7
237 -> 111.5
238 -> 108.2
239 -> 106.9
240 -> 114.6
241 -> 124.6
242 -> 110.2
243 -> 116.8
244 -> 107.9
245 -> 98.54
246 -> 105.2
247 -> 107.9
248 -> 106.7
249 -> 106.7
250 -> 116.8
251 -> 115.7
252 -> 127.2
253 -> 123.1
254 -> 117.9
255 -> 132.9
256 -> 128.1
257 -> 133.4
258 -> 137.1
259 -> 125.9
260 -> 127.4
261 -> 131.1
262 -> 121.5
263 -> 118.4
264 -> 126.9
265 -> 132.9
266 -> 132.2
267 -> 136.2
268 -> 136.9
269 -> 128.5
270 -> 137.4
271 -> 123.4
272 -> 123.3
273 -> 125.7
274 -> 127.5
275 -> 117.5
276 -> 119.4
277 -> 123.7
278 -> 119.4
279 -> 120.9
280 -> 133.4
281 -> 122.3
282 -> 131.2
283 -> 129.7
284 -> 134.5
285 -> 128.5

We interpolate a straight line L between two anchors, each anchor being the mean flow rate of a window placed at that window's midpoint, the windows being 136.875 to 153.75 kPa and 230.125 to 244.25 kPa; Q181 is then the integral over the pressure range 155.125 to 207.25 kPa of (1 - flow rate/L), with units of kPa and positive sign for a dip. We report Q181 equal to -2.5 kPa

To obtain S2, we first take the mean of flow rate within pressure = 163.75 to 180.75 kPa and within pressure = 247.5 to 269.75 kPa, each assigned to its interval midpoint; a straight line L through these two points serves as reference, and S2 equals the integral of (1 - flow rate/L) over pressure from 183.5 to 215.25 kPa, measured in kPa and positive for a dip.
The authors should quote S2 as 0.89 kPa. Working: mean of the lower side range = 121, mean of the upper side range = 126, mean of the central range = 119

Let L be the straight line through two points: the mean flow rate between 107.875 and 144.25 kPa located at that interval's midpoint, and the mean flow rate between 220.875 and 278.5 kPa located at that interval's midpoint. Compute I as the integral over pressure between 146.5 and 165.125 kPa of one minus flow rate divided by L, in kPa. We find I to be -2.9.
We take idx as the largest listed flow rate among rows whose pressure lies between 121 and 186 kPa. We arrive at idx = 132.8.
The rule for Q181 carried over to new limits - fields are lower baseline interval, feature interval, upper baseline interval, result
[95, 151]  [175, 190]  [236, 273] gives -1.56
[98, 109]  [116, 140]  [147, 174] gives 0.80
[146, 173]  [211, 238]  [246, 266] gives 1.15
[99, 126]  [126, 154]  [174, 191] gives -2.24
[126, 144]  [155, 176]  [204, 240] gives -2.06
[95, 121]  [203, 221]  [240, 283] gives -0.65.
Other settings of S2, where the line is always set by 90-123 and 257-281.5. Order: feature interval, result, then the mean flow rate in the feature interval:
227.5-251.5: 1.4 kPa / 114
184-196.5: -1.3 kPa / 122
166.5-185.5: -2.5 kPa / 121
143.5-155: -2.0 kPa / 118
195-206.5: -0.7 kPa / 119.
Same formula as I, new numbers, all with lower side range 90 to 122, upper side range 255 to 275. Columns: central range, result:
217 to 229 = 0.3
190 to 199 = -0.7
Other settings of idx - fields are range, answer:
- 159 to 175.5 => 128.2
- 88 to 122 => 110.2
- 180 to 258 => 137.1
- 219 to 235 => 129.4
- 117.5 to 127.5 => 102.7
